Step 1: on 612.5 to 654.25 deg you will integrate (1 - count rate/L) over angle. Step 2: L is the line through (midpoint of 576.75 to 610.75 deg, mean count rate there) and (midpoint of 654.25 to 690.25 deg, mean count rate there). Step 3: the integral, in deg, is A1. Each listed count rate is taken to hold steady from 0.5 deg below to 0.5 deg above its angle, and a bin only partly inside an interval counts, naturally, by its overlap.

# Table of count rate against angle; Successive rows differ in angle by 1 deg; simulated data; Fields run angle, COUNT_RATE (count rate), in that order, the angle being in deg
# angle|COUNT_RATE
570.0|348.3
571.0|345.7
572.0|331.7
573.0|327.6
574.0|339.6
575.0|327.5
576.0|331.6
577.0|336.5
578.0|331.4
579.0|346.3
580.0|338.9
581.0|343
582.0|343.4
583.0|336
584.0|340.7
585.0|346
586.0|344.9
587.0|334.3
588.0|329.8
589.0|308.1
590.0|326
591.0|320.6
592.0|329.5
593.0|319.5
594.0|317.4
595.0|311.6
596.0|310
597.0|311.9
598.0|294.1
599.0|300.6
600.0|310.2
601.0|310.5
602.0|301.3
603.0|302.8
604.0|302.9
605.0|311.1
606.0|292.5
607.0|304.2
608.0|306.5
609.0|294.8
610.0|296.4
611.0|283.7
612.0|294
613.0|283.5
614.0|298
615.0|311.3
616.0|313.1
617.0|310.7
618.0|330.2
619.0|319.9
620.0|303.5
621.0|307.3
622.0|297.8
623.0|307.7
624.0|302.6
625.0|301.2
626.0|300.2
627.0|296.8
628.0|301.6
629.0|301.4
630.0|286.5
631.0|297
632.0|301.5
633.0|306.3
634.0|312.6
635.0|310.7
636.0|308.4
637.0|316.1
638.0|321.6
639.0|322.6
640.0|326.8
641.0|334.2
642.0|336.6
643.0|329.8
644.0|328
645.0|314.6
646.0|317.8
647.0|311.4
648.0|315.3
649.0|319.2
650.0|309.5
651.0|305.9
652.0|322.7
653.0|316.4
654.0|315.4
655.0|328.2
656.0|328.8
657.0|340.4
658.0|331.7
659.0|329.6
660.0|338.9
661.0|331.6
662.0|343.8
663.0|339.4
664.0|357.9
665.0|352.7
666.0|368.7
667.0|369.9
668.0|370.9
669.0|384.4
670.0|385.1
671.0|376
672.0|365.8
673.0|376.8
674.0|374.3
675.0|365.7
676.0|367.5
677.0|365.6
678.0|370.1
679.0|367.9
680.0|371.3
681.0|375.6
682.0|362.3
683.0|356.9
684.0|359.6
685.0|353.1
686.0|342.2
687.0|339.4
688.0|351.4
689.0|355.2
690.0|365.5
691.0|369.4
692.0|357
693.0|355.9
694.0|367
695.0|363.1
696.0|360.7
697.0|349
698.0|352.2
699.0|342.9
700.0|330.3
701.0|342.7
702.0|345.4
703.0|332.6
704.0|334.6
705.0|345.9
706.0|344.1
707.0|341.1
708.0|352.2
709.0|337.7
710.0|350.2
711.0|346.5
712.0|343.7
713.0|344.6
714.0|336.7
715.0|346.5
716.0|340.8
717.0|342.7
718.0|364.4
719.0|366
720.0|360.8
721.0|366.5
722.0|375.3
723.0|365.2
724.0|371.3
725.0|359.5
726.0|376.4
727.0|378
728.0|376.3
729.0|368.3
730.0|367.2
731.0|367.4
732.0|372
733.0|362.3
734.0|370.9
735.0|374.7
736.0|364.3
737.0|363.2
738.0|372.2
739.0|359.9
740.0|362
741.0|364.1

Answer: 3.32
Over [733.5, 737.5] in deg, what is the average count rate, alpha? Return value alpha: 368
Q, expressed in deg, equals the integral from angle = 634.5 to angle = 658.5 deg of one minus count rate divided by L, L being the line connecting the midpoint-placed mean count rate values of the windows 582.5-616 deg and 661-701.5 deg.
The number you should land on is 1.3 deg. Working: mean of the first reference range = 312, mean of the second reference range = 360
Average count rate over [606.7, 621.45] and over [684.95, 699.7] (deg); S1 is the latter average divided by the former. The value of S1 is 1.2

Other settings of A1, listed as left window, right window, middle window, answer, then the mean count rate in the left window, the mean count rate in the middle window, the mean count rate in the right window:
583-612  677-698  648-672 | 0.2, 313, 342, 360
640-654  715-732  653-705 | -2.4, 320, 354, 365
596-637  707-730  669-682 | -1.4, 303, 372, 358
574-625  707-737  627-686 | -0.2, 316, 338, 360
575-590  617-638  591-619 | 1.3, 336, 306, 306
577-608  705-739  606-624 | 1.3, 321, 303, 359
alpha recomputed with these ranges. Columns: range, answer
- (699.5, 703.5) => 338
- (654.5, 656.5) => 328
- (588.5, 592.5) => 321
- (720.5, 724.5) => 370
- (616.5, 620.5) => 316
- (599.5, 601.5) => 310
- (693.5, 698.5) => 358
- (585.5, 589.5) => 329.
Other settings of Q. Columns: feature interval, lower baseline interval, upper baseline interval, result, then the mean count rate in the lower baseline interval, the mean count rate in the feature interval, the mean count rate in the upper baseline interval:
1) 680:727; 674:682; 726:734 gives 2.07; 369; 354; 371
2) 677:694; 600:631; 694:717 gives -1.23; 303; 360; 345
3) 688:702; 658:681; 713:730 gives 0.30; 362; 354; 362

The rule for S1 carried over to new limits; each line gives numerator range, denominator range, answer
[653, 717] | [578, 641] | 1.13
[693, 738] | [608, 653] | 1.15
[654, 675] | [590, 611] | 1.15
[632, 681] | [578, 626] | 1.08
